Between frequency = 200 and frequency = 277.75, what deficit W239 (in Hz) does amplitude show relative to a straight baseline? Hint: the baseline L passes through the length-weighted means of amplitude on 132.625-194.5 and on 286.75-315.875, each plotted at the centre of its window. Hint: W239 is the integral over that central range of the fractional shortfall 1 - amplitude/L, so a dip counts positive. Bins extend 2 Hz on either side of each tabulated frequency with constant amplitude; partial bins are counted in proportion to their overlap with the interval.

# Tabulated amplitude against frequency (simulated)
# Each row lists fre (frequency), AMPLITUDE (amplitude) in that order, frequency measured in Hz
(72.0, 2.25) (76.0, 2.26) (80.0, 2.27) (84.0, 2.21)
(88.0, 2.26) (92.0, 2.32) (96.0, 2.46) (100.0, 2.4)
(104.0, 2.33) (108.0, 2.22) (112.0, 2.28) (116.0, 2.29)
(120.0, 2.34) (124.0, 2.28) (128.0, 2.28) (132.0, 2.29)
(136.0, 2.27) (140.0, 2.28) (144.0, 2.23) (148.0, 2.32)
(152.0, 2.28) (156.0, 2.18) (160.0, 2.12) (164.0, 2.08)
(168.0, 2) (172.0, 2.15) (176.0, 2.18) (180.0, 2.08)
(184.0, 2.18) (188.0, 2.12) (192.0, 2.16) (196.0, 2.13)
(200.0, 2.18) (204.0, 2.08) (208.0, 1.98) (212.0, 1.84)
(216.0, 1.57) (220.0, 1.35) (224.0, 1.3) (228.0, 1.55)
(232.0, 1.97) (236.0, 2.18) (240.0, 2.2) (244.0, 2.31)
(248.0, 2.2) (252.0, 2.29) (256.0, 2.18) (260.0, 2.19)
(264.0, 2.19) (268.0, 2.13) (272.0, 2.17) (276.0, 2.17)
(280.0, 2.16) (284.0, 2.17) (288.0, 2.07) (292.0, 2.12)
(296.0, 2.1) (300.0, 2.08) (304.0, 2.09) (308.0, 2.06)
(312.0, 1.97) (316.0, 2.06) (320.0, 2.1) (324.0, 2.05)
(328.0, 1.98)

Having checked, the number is 4.4 Hz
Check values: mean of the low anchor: 2.18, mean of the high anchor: 2.07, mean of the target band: 2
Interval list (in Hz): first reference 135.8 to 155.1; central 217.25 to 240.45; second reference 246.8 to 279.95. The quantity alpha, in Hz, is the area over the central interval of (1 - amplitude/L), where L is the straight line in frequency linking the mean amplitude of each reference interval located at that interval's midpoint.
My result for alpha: 5.1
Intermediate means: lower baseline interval 2.27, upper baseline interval 2.19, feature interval 1.72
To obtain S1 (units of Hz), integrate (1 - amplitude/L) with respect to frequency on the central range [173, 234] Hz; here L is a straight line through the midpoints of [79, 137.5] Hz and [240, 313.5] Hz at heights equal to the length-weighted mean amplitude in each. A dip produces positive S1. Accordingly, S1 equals 8.3 Hz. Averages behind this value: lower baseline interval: 2.3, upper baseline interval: 2.15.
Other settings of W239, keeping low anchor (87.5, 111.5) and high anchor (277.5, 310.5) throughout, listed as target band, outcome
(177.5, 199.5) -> 0.9 Hz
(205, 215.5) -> 1.6 Hz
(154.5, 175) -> 1.4 Hz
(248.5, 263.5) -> -0.5 Hz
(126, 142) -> 0.1 Hz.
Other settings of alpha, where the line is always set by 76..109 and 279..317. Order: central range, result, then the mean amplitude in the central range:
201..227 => 5.71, 1.7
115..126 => -0.13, 2.3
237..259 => -0.93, 2.23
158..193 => 1.59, 2.12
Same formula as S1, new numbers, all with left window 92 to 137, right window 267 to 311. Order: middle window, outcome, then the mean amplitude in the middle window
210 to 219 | 2.2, 1.67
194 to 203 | 0.3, 2.15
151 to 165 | 0.6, 2.16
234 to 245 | -0.3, 2.22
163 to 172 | 0.8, 2.06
